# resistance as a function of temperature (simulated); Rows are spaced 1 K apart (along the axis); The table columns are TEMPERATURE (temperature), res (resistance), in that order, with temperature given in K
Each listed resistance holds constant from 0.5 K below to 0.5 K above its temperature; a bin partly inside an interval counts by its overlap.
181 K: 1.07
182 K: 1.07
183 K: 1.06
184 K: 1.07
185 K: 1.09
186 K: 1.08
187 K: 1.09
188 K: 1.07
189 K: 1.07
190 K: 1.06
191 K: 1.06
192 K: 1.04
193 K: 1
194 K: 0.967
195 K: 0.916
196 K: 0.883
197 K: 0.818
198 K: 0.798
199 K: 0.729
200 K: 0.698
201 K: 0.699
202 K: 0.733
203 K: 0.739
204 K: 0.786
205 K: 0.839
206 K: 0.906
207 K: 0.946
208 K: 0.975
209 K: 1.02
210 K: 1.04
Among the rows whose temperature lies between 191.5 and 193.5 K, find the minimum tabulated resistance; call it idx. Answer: 1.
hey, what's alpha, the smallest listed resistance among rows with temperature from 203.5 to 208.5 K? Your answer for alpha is 0.786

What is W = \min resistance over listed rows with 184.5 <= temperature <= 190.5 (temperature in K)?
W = 1.06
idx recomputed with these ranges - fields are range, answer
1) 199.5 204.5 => 0.698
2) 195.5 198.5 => 0.798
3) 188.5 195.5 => 0.916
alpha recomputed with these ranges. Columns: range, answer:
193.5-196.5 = 0.883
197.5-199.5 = 0.729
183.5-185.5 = 1.07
